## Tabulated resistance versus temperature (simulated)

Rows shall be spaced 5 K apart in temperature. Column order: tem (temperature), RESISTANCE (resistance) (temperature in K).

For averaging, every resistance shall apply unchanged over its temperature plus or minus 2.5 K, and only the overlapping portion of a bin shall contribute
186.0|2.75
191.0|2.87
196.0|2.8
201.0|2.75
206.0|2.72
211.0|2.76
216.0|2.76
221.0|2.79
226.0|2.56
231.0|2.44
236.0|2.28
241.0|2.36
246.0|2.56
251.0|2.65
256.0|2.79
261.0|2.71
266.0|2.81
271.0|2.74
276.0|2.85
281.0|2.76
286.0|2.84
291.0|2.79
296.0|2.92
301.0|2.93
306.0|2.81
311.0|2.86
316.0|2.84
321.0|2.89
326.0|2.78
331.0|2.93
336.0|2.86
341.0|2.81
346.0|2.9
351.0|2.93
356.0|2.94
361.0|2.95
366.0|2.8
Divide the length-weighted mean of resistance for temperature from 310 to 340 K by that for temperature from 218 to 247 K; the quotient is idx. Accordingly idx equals 1.14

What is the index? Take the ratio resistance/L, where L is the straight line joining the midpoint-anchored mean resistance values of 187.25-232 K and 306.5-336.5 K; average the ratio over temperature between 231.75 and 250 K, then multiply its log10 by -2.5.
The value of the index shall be 0.14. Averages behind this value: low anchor 2.73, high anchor 2.86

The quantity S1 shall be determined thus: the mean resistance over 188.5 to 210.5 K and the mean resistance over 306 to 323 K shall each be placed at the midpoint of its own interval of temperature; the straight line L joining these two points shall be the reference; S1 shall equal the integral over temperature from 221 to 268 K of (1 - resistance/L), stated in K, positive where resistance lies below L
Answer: 3.83 K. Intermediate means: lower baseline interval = 2.78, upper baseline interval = 2.85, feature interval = 2.58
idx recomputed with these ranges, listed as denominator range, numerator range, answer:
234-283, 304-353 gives 1.08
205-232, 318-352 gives 1.07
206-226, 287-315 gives 1.04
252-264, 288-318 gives 1.04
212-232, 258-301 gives 1.06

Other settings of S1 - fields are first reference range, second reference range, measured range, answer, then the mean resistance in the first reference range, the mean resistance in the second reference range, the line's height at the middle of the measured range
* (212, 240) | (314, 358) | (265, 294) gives -0.9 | 2.57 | 2.88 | 2.72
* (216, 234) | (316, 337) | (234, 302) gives 0.2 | 2.61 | 2.86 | 2.72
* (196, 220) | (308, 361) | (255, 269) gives 0.2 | 2.76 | 2.88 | 2.81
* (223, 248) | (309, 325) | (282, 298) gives -0.7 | 2.44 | 2.86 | 2.72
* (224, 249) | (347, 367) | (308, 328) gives -0.6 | 2.44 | 2.91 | 2.76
